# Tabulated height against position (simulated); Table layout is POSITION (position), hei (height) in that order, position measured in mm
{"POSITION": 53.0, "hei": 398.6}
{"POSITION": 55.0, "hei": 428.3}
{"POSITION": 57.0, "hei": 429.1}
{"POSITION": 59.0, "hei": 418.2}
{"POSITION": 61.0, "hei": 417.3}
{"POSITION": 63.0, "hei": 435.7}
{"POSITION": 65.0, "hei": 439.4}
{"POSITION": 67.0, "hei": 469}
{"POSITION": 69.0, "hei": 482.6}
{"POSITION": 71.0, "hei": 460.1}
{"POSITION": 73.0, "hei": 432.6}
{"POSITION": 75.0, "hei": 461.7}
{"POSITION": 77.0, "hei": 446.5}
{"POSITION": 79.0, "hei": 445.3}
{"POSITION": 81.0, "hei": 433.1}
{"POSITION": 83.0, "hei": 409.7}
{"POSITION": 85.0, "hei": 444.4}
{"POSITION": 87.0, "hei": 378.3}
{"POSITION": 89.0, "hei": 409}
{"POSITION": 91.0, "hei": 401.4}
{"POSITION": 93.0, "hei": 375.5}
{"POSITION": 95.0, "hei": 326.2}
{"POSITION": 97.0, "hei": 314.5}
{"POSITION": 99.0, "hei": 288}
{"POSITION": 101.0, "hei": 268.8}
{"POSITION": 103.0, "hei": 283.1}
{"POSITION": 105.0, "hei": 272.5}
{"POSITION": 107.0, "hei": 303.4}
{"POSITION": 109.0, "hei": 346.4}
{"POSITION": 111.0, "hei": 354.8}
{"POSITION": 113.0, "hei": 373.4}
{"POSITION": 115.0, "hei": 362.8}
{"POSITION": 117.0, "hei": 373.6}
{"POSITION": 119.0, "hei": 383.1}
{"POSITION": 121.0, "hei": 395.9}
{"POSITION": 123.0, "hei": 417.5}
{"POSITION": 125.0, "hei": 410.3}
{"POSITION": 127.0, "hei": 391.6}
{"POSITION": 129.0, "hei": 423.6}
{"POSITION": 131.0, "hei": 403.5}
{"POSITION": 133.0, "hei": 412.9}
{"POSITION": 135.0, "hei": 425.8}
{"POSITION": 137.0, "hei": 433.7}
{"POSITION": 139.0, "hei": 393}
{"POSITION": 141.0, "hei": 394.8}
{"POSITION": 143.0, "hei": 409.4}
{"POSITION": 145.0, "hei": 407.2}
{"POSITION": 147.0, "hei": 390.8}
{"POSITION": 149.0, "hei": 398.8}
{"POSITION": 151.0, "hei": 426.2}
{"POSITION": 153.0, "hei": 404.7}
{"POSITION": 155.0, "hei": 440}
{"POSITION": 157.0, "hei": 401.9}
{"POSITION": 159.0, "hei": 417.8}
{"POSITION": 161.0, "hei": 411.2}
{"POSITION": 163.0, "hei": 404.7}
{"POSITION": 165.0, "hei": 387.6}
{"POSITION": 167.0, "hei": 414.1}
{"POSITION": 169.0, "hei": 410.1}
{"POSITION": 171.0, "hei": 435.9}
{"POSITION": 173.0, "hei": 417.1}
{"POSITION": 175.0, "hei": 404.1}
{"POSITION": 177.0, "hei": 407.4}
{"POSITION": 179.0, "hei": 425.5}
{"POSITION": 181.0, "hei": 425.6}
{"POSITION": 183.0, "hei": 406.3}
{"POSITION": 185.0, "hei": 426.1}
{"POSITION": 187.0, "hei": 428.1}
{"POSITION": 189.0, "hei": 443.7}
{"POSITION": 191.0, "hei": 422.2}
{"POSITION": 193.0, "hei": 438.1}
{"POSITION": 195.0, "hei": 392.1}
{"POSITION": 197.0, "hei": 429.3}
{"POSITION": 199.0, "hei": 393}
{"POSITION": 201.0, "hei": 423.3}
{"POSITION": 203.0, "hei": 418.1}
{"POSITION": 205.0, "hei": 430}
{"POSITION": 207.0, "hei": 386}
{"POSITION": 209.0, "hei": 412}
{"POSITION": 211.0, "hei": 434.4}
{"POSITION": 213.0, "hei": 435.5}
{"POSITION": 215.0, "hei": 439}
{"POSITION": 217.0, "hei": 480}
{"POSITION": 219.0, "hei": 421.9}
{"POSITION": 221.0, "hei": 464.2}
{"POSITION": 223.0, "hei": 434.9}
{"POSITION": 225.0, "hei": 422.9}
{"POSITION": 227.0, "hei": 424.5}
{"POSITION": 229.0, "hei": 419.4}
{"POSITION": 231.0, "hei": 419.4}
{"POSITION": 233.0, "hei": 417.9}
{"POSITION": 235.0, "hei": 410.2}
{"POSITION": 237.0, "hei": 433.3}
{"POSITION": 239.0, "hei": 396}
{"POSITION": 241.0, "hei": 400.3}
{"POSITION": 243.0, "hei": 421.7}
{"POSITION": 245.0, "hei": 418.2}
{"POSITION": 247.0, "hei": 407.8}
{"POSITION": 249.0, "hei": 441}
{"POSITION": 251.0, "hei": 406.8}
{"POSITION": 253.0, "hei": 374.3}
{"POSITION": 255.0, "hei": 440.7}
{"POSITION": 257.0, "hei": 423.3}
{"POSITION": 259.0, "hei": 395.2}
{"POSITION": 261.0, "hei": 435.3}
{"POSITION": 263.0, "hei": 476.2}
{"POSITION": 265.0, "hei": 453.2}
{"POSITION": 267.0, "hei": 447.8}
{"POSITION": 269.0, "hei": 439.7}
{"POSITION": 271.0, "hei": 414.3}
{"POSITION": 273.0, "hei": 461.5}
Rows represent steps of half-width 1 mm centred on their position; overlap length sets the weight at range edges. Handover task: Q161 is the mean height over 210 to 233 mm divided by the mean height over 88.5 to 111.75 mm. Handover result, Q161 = 1.33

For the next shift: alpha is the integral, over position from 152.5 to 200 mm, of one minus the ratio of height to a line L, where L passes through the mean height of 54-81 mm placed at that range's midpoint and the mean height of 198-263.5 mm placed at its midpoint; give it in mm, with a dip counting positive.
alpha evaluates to 1.5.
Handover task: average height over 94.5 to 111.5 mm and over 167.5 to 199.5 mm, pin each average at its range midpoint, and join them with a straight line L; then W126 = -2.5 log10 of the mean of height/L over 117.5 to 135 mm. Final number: -0.20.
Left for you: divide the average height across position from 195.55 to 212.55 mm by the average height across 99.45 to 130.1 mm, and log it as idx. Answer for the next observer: 1.2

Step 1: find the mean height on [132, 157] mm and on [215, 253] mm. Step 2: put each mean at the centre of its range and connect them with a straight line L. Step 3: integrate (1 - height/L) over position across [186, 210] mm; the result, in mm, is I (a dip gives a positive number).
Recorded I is 0.03 mm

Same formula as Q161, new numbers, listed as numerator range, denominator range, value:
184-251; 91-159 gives 1.12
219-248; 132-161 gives 1.02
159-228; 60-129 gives 1.08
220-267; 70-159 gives 1.09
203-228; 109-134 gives 1.11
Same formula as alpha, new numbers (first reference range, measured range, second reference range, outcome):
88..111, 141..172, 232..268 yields -4.0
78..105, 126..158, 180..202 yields -1.4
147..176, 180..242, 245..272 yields -0.6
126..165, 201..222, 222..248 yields -0.8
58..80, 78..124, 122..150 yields 6.9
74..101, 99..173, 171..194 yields 3.6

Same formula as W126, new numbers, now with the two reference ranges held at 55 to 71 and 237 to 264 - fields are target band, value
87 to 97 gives 0.179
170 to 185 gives 0.025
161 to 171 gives 0.055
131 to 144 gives 0.056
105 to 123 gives 0.207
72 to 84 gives 0.005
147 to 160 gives 0.046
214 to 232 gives -0.036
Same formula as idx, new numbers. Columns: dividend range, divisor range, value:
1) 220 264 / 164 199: 1.01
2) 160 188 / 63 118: 1.08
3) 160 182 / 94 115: 1.31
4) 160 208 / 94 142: 1.14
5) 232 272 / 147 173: 1.03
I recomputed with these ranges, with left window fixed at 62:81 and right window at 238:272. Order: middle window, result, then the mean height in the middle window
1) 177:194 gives 0.3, 426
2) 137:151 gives 1.2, 403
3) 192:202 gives 0.4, 415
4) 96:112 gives 5.1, 304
